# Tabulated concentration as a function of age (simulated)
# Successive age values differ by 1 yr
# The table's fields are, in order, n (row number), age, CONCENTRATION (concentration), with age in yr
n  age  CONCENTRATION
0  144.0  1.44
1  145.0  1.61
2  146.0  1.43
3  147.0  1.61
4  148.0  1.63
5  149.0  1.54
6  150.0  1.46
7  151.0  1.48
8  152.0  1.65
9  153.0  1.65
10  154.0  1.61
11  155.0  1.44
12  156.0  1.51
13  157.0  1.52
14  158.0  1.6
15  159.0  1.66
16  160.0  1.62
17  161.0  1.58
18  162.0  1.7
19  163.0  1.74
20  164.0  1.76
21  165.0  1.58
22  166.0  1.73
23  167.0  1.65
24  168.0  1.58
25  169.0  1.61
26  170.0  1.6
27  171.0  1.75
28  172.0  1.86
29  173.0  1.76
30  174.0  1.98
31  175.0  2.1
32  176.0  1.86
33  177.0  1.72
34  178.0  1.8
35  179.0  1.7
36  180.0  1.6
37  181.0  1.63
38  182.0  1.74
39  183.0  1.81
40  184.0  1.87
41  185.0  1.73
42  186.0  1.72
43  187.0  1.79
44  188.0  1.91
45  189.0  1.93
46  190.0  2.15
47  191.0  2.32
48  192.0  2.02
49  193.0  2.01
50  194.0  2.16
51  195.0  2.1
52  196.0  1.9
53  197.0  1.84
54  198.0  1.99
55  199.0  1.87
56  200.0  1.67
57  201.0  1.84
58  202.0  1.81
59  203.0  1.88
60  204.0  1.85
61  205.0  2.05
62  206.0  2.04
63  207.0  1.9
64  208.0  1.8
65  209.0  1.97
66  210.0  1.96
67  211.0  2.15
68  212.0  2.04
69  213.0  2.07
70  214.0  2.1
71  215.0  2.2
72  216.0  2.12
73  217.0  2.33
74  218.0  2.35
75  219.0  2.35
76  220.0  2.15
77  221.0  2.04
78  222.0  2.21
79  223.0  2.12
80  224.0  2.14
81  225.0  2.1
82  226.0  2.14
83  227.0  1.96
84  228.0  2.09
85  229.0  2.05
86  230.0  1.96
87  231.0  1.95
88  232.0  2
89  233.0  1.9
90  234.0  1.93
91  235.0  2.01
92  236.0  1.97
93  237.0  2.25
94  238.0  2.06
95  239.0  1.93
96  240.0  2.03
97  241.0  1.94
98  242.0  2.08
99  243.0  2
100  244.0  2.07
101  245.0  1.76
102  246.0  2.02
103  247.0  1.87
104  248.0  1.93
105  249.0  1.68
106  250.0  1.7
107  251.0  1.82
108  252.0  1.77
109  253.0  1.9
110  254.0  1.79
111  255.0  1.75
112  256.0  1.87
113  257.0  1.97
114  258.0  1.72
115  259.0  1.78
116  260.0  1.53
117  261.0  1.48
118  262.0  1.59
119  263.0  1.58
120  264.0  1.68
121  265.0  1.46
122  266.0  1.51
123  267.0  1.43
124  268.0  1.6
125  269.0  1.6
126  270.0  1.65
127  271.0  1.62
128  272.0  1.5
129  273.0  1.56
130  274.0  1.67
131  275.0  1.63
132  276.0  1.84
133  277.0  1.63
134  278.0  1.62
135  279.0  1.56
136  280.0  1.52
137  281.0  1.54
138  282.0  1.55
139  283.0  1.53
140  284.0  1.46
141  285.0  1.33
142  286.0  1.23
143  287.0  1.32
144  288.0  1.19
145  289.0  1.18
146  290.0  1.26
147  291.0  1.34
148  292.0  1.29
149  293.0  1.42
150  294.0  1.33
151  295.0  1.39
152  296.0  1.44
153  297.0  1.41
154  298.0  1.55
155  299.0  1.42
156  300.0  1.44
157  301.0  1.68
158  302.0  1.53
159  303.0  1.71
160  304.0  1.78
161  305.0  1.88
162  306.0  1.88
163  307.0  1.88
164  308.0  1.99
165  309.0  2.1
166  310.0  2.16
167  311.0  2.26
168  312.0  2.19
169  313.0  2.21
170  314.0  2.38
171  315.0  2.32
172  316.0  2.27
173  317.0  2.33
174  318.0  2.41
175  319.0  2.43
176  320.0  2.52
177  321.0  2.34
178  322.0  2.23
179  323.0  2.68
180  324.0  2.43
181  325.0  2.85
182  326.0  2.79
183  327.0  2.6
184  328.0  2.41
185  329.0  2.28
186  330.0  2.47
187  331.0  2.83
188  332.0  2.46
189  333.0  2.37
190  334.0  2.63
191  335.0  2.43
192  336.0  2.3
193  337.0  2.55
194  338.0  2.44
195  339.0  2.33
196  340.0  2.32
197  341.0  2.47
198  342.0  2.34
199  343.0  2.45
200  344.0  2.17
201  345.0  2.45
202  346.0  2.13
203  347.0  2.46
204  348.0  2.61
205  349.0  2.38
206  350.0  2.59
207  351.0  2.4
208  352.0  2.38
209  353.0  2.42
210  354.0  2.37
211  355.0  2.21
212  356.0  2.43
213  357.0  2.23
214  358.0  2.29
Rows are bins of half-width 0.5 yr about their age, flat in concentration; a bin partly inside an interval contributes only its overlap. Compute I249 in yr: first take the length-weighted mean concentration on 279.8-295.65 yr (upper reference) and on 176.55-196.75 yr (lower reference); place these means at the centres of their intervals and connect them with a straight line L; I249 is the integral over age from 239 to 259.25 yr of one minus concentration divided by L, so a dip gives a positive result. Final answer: -4.05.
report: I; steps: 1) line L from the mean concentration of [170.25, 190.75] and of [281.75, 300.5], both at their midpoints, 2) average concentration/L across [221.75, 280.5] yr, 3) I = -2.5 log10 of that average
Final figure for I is -0.18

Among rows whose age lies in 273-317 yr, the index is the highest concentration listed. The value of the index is 2.38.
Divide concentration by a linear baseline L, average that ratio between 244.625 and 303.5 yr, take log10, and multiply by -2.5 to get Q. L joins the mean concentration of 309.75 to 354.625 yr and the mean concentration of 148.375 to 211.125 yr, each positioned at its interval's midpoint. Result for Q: 0.346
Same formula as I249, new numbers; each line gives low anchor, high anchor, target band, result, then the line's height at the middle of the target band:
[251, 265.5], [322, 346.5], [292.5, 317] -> 4.0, 2.17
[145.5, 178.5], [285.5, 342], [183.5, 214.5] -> -3.5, 1.75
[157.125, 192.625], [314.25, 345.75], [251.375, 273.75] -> 5.2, 2.15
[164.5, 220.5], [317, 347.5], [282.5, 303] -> 8.1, 2.3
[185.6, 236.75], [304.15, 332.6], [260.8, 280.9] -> 5.6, 2.2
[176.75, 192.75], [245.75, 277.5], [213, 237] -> -4.5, 1.76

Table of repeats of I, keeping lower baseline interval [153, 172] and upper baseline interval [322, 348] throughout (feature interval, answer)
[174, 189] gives -0.045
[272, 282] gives 0.331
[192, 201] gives -0.085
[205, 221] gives -0.122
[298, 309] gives 0.316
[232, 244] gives -0.008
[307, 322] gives 0.048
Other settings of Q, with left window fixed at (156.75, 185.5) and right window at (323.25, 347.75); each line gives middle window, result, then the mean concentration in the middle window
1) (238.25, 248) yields 0.042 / 1.97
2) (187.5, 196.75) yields -0.132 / 2.05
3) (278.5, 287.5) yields 0.465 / 1.45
